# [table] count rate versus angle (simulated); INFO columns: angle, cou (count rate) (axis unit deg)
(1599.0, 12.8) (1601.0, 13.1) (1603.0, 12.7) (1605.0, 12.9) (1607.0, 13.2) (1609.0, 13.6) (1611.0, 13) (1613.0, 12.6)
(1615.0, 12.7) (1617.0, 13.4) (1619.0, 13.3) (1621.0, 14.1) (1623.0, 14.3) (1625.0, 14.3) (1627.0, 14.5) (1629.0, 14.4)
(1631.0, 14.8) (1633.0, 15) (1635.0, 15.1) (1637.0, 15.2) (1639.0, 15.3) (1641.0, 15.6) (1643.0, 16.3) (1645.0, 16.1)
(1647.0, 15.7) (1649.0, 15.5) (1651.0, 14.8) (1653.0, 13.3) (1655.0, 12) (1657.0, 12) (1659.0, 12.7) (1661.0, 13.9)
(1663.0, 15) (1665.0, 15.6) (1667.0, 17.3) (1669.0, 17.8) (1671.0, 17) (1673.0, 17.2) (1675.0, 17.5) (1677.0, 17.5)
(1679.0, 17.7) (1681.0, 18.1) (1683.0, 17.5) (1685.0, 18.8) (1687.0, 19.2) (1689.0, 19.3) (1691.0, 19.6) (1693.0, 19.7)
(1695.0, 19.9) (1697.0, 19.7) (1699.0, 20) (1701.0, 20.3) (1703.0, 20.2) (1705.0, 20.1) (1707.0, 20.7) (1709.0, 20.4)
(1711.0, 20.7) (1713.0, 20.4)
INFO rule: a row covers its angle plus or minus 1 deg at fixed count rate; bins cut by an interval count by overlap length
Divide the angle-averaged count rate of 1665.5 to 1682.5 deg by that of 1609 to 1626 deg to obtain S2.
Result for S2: 1.30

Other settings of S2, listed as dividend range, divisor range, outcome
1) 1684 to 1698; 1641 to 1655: 1.29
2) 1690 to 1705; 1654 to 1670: 1.37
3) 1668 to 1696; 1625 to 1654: 1.22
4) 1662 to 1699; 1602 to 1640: 1.30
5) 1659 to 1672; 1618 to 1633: 1.11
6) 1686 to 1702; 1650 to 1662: 1.50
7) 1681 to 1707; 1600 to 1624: 1.47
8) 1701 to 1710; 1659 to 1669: 1.32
